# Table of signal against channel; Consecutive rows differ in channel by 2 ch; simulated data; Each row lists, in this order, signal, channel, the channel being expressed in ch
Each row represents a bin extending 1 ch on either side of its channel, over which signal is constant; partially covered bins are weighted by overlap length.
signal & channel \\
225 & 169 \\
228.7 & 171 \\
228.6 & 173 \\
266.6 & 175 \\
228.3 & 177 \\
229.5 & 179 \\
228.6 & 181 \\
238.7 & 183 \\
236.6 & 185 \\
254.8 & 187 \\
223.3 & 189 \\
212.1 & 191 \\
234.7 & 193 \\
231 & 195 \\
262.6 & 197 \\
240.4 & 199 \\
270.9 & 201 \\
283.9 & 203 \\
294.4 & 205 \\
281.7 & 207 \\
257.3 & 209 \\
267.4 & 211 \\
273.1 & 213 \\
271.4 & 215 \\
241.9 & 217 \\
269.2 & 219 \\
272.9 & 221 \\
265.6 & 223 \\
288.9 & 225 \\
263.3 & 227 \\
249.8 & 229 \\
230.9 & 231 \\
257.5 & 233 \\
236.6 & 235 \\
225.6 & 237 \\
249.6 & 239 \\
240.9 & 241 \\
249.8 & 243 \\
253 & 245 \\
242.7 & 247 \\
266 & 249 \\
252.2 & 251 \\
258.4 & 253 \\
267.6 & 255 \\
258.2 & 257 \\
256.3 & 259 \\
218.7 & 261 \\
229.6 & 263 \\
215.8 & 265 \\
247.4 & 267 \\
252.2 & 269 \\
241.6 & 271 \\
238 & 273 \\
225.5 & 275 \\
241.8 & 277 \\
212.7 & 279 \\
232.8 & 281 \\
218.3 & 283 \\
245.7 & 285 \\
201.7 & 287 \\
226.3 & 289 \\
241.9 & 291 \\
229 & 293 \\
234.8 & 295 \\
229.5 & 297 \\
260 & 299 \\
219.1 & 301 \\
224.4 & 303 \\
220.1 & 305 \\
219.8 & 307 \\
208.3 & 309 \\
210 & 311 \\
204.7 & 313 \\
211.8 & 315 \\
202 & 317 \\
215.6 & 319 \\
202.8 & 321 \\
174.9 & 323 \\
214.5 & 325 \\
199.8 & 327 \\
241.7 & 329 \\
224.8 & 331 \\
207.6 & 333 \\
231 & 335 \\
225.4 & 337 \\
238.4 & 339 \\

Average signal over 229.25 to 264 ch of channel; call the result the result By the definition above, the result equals 247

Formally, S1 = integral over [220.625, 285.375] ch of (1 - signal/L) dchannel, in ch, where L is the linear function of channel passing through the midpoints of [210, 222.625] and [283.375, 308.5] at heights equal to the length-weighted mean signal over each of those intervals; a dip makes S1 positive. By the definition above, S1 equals 0.9 ch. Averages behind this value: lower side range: 266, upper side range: 229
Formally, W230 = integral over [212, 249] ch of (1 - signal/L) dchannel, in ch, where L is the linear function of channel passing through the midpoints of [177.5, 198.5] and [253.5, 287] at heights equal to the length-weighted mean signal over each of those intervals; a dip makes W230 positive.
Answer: -2.96 ch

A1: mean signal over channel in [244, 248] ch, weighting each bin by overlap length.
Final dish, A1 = 248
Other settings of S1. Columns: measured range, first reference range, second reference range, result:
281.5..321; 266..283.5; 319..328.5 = -0.9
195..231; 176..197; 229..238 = -4.5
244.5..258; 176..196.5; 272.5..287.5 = -1.6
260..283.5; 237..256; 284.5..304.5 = 0.9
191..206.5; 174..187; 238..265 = -1.0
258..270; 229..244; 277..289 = -0.3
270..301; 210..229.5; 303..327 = -0.8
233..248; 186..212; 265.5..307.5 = 0.0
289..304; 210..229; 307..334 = -0.7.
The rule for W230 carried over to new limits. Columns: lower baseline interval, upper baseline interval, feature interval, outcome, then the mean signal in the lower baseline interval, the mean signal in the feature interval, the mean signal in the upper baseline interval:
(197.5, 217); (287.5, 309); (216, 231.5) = 0.05 ch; 269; 261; 229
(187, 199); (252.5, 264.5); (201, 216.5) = -2.37 ch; 235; 274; 246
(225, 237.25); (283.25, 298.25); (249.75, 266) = -0.31 ch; 249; 245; 230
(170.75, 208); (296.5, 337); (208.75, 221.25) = -1.27 ch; 246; 265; 216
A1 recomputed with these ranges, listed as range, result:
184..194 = 232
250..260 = 259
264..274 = 239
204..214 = 275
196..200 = 252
